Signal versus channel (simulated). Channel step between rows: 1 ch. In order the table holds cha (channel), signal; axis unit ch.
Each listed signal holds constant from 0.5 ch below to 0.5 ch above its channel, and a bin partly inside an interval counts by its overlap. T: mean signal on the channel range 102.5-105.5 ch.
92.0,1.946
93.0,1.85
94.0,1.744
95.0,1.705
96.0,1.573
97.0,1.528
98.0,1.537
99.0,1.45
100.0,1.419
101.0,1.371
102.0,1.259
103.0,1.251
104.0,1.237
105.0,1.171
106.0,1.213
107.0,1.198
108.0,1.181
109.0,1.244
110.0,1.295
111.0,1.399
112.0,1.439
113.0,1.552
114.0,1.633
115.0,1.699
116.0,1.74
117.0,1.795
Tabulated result 1.22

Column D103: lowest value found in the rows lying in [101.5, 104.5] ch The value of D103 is 1.237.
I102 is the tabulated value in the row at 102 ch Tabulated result 1.259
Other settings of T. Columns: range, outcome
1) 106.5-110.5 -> 1.23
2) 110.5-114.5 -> 1.51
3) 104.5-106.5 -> 1.19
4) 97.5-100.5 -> 1.47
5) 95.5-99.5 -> 1.52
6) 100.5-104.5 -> 1.28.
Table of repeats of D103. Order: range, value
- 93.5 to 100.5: 1.419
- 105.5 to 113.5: 1.181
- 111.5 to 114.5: 1.439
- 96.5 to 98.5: 1.528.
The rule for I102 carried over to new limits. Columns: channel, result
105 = 1.171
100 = 1.419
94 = 1.744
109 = 1.244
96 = 1.573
